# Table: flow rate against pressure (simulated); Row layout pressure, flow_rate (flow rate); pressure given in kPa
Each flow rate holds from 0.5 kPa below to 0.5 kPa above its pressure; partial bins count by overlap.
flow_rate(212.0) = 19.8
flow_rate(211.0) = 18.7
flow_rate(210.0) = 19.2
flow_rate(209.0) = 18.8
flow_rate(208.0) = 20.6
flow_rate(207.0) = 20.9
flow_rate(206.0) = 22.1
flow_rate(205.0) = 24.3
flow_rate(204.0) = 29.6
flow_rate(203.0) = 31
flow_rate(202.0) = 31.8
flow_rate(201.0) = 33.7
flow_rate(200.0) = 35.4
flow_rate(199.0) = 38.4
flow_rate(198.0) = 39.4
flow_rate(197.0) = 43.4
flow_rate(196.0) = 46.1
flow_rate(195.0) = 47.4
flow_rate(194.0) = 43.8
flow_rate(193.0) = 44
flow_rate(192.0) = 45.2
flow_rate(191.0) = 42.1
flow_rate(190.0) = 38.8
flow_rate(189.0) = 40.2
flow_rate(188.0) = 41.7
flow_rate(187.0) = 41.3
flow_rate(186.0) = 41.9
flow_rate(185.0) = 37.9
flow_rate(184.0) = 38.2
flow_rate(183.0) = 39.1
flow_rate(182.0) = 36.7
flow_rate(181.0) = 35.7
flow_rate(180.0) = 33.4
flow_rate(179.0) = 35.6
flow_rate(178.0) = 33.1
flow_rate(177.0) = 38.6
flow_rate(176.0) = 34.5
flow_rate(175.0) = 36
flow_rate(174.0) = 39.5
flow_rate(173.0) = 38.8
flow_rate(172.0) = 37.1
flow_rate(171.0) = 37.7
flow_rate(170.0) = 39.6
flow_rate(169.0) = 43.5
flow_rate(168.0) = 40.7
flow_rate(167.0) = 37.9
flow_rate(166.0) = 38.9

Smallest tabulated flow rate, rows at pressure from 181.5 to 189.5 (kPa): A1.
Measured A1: 36.7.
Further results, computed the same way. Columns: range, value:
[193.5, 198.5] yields 39.4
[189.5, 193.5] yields 38.8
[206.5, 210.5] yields 18.8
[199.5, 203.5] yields 31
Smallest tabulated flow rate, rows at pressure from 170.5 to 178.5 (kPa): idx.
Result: 33.1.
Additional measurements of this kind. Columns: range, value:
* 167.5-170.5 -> 39.6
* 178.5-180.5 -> 33.4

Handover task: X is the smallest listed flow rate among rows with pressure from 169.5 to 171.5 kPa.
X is 37.7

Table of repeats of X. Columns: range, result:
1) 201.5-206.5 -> 22.1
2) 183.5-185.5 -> 37.9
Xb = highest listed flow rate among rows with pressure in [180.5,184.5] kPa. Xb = 39.1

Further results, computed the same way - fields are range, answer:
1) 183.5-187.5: 41.9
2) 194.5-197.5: 47.4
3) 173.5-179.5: 39.5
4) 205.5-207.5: 22.1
